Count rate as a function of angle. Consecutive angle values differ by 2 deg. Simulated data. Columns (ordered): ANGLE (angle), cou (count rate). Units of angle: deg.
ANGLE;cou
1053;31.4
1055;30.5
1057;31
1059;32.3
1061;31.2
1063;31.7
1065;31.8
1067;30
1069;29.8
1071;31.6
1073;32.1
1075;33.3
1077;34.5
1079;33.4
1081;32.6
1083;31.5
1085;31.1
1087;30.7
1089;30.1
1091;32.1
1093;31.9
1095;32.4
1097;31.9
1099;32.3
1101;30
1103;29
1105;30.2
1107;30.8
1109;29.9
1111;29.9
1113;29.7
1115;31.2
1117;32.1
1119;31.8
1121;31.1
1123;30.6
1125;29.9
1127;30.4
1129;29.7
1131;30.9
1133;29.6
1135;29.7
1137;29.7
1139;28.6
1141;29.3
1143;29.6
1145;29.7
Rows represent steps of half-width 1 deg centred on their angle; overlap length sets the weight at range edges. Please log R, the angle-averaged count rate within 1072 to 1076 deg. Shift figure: 32.7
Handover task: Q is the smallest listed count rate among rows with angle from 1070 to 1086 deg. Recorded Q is 31.1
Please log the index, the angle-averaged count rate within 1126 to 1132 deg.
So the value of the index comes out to 30.3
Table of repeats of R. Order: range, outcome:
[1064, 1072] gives 30.8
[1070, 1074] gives 31.9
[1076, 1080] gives 34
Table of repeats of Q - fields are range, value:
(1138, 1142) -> 28.6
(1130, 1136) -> 29.6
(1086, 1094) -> 30.1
